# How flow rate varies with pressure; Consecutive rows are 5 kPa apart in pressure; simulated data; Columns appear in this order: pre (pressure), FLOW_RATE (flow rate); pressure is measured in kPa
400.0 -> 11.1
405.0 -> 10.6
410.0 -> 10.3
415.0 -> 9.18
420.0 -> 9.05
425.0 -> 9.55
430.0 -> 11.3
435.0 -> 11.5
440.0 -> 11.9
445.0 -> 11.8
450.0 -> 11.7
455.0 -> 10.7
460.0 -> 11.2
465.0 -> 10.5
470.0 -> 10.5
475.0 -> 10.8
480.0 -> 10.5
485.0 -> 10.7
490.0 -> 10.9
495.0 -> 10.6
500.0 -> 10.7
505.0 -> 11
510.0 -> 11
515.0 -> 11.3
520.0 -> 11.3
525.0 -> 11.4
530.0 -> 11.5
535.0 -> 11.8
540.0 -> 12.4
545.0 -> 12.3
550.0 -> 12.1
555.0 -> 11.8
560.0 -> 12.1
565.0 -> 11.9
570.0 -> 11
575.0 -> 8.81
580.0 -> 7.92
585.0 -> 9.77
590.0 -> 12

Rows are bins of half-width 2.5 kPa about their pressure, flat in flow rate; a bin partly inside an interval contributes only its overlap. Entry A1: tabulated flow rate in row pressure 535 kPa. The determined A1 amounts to 11.8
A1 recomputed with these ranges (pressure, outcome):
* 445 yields 11.8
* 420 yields 9.05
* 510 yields 11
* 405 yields 10.6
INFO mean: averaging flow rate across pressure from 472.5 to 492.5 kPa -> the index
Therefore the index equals 10.7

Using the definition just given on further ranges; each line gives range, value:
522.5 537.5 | 11.6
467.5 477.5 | 10.7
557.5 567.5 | 12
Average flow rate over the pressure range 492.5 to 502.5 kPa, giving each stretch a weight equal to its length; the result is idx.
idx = 10.7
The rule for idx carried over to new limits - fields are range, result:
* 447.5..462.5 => 11.2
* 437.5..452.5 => 11.8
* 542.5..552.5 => 12.2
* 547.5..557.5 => 11.9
